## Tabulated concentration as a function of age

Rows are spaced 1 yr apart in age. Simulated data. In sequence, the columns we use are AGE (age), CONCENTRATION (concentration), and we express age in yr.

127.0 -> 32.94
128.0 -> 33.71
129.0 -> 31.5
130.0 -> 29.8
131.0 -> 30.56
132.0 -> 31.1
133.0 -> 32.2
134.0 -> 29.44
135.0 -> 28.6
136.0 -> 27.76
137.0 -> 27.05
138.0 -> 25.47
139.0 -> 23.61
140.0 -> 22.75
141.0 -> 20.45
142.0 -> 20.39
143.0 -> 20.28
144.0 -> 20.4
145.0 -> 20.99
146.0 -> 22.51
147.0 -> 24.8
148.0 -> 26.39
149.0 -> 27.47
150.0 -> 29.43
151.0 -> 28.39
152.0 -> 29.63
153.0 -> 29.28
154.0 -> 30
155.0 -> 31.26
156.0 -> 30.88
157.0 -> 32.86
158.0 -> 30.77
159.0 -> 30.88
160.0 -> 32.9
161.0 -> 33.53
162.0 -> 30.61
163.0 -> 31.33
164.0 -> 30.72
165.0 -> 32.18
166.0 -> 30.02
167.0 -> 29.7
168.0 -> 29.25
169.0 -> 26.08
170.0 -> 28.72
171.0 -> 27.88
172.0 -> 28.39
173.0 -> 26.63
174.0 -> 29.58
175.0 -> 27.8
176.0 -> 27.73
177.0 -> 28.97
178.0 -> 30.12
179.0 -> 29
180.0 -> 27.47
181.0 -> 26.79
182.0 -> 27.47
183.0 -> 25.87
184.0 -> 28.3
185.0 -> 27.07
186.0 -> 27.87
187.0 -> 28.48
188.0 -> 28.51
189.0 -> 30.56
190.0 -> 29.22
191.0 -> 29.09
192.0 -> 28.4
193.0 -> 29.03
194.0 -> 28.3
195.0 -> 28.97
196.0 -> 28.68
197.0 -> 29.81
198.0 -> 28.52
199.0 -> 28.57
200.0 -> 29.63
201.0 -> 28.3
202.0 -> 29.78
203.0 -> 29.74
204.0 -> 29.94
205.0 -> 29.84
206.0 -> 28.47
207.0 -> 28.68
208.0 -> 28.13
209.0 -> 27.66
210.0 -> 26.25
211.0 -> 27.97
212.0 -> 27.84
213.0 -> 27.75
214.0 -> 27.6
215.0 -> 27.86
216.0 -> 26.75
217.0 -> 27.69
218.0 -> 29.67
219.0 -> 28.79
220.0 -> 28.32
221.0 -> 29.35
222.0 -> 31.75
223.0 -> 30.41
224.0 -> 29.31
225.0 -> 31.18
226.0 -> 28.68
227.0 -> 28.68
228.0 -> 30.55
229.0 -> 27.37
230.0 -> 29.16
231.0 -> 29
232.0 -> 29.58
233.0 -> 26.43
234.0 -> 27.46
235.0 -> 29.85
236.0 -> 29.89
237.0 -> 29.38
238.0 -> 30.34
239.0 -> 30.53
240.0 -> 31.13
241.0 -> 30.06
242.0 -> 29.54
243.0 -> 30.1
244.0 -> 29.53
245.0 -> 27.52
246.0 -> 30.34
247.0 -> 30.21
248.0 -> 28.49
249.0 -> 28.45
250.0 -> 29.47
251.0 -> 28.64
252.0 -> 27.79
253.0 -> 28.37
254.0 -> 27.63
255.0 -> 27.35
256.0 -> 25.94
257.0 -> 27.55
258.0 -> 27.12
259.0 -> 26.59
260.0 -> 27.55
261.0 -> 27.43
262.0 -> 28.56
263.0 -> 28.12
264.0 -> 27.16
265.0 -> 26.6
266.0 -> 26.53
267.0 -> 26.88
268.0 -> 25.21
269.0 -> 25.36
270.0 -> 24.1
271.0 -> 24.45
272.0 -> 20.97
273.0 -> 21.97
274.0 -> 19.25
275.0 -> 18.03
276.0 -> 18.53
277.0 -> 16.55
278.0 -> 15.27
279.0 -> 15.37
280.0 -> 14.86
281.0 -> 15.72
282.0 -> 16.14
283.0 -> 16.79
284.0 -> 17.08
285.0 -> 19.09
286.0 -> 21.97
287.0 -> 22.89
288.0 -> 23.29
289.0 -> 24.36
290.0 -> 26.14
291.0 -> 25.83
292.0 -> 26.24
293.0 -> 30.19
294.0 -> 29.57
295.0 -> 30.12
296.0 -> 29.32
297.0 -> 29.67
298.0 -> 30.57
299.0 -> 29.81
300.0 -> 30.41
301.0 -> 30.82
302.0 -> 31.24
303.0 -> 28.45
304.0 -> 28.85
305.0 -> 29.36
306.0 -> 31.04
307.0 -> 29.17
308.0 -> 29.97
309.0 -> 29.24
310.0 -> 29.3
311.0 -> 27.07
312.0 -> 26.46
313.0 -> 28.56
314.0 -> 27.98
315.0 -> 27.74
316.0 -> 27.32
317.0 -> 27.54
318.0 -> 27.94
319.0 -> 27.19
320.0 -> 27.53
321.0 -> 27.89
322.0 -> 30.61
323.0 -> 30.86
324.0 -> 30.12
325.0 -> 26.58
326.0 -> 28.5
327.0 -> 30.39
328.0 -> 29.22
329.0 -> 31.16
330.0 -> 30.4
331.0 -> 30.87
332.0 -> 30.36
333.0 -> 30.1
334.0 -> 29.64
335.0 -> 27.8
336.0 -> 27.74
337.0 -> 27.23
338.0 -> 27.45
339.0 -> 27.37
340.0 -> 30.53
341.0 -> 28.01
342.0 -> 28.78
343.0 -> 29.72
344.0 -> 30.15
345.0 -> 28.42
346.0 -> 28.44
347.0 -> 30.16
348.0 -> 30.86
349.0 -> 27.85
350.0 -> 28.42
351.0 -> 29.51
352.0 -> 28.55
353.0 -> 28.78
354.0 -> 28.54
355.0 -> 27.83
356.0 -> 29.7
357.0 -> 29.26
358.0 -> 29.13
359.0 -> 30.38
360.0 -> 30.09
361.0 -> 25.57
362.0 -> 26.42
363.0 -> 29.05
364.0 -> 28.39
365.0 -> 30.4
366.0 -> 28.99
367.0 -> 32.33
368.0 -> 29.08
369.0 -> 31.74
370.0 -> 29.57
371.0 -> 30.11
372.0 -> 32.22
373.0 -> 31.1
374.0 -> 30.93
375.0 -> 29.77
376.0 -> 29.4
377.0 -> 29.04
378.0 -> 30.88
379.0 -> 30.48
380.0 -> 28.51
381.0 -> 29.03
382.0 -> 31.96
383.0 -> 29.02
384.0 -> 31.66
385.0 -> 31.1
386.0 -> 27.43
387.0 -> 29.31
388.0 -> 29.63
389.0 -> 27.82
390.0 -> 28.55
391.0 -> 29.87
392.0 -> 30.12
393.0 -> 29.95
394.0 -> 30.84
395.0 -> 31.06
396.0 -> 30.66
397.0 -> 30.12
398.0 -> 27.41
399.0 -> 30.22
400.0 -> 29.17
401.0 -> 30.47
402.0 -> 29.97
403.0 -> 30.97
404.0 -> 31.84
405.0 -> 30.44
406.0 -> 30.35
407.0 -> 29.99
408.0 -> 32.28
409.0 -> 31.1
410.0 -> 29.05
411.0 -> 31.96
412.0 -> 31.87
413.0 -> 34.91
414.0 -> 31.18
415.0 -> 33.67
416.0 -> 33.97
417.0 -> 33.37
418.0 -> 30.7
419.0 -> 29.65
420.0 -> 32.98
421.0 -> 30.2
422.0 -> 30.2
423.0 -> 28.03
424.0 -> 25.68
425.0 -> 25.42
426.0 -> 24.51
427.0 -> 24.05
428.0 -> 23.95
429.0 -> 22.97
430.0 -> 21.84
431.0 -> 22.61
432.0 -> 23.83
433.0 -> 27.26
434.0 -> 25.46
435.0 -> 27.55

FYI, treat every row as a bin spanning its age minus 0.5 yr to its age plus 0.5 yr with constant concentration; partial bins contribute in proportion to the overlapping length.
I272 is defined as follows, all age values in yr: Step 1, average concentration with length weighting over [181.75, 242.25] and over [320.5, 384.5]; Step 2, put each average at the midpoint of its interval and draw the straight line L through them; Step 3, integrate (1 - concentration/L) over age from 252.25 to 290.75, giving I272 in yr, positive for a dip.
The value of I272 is 8.0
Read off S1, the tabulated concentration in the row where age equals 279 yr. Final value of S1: 15.37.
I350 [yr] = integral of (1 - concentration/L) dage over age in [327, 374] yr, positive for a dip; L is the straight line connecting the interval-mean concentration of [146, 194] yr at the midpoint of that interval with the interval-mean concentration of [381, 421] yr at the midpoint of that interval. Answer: 1.5 yr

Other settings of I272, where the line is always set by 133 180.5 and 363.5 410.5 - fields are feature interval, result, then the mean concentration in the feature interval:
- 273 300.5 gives 6.1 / 22.7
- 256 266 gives 0.6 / 27.3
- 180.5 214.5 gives -0.2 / 28.4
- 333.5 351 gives 0.5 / 28.8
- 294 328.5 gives 0.4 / 29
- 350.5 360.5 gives 0.2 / 29.2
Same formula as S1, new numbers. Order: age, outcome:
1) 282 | 16.14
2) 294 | 29.57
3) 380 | 28.51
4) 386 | 27.43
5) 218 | 29.67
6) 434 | 25.46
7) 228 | 30.55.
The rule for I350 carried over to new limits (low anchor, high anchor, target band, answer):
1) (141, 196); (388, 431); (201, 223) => -0.1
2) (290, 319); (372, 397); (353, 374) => 0.1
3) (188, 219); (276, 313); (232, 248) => -1.3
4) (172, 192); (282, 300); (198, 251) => -3.7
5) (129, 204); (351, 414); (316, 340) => 0.5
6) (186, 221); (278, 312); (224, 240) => -0.9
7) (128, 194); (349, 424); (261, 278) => 3.3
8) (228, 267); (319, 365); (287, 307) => 0.1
